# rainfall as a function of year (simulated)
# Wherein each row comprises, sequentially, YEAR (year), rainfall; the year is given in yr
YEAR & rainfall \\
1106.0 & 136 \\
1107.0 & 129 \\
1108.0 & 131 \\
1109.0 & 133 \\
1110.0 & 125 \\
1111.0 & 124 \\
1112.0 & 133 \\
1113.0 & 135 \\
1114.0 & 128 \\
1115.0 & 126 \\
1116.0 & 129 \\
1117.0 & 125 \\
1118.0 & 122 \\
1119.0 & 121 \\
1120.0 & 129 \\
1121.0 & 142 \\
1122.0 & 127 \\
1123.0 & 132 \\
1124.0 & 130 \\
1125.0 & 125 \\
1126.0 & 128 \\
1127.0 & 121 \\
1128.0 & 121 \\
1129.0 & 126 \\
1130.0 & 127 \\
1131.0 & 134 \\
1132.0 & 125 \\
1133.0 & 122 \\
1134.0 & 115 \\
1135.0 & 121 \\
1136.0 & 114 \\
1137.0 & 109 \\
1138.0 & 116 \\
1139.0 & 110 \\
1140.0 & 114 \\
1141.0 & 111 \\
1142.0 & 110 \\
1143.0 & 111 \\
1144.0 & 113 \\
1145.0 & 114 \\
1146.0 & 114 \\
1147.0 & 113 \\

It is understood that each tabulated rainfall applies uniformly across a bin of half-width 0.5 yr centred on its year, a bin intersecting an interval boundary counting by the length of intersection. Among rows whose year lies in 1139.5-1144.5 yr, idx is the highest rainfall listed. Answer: 114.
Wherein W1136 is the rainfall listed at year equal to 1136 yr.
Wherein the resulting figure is 114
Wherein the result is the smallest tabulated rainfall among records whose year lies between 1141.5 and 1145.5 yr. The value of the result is 110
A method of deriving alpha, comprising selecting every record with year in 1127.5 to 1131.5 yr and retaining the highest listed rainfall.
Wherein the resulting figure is 134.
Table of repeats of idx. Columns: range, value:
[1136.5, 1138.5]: 116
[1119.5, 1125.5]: 142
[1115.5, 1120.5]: 129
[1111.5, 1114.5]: 135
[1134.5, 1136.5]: 121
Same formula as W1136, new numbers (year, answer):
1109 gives 133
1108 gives 131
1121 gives 142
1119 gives 121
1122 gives 127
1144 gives 113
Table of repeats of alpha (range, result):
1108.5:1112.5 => 133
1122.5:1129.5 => 132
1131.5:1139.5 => 125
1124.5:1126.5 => 128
